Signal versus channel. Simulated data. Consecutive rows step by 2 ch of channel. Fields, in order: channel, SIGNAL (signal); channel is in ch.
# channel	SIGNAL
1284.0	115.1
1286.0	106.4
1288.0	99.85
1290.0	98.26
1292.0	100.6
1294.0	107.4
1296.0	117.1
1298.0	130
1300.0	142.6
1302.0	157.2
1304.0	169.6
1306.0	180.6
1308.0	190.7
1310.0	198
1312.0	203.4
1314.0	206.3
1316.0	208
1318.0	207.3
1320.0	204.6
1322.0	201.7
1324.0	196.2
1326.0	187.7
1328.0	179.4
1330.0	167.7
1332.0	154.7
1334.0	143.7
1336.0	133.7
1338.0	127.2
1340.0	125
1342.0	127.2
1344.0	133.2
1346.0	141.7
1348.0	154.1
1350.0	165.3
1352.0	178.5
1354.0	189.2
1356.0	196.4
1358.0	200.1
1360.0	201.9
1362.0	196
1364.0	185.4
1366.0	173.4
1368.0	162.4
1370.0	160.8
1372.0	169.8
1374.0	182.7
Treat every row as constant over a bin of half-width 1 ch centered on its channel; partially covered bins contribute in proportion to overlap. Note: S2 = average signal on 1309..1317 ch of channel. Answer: 204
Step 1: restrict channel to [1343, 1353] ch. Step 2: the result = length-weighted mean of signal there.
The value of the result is 155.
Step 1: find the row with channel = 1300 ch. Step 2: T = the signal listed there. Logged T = 142.6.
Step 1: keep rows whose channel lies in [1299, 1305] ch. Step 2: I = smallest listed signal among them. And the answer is 142.6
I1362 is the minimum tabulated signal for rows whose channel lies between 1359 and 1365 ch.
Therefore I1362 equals 185.4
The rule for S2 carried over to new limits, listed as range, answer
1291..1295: 104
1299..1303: 150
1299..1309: 168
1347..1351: 160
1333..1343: 131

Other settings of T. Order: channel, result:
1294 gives 107.4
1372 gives 169.8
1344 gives 133.2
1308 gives 190.7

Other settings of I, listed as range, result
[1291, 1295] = 100.6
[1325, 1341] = 125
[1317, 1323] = 201.7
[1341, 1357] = 127.2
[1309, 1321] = 198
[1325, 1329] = 179.4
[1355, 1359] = 196.4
